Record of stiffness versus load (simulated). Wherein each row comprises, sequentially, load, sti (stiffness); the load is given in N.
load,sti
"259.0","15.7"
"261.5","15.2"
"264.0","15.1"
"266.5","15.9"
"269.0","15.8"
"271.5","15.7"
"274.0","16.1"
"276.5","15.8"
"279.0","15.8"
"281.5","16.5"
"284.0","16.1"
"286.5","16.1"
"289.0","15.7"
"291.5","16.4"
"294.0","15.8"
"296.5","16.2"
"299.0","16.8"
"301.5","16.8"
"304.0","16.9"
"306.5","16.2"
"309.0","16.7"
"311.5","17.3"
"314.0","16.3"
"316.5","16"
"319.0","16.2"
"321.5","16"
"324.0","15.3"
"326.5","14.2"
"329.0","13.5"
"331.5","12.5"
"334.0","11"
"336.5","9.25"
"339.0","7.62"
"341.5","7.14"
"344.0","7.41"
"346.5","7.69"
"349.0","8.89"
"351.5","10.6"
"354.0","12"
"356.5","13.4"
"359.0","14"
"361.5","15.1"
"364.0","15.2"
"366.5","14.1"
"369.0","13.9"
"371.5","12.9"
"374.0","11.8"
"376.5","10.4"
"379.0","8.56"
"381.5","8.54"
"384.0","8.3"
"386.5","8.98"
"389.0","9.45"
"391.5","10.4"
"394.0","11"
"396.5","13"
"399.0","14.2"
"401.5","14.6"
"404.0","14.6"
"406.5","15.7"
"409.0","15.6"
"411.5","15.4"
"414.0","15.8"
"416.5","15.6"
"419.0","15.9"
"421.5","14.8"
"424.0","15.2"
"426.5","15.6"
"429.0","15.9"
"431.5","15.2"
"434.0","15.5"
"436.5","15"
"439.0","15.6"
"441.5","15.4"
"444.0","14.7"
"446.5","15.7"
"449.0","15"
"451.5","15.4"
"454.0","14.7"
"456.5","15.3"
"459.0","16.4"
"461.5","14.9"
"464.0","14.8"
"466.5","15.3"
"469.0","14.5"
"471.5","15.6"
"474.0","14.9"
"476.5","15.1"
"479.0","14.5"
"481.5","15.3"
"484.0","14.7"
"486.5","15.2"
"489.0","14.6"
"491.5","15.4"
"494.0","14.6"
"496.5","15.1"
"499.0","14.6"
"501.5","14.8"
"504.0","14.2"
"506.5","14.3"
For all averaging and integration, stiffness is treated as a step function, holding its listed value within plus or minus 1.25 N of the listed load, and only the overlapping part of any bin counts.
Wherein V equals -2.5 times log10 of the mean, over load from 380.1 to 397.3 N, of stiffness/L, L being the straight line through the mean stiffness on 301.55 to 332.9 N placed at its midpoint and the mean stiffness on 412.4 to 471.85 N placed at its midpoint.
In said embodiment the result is 0.49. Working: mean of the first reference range 15.6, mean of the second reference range 15.3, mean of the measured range 9.86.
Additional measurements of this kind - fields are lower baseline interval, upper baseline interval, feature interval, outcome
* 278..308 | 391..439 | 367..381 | 0.31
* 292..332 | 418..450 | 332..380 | 0.37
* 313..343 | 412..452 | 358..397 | 0.21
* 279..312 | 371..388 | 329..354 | 0.32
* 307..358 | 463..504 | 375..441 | 0.03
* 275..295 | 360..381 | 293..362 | 0.08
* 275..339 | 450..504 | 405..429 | -0.03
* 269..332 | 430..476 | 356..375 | 0.13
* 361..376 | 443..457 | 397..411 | -0.04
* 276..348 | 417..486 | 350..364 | 0.11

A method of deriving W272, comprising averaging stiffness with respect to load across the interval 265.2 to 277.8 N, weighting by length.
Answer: 15.9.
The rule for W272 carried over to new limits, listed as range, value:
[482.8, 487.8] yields 14.9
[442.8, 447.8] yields 15.2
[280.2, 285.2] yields 16.3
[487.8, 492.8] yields 15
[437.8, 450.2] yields 15.3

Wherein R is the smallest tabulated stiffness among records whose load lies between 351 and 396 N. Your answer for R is 8.3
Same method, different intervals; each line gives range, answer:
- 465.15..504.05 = 14.2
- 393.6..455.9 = 11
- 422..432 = 15.2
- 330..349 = 7.14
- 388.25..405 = 9.45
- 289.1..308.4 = 15.8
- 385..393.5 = 8.98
